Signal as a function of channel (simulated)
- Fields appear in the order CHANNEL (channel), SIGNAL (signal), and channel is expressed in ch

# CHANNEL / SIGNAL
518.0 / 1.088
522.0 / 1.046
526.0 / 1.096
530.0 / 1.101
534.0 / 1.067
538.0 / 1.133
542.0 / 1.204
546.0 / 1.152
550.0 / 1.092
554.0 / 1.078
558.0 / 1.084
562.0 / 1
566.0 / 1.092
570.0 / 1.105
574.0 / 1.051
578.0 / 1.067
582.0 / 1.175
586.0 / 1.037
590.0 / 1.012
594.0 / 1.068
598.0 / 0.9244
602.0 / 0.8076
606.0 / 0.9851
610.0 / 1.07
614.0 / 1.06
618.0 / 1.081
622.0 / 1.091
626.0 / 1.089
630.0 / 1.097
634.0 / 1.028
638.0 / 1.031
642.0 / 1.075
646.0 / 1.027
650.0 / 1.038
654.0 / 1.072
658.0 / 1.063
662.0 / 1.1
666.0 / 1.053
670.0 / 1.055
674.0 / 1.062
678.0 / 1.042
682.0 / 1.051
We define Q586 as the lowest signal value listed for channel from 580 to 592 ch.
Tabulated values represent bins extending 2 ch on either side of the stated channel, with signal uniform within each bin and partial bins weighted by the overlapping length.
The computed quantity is 1.012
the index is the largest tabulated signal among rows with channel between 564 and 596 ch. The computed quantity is 1.175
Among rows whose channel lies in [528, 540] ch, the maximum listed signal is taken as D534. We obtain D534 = 1.133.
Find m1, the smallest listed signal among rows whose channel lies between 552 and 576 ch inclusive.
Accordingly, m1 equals 1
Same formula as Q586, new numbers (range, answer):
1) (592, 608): 0.8076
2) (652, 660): 1.063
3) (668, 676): 1.055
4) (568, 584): 1.051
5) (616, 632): 1.081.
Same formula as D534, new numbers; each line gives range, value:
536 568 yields 1.204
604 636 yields 1.097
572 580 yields 1.067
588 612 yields 1.07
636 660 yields 1.075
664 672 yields 1.055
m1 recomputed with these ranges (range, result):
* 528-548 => 1.067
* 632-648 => 1.027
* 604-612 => 0.9851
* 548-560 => 1.078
